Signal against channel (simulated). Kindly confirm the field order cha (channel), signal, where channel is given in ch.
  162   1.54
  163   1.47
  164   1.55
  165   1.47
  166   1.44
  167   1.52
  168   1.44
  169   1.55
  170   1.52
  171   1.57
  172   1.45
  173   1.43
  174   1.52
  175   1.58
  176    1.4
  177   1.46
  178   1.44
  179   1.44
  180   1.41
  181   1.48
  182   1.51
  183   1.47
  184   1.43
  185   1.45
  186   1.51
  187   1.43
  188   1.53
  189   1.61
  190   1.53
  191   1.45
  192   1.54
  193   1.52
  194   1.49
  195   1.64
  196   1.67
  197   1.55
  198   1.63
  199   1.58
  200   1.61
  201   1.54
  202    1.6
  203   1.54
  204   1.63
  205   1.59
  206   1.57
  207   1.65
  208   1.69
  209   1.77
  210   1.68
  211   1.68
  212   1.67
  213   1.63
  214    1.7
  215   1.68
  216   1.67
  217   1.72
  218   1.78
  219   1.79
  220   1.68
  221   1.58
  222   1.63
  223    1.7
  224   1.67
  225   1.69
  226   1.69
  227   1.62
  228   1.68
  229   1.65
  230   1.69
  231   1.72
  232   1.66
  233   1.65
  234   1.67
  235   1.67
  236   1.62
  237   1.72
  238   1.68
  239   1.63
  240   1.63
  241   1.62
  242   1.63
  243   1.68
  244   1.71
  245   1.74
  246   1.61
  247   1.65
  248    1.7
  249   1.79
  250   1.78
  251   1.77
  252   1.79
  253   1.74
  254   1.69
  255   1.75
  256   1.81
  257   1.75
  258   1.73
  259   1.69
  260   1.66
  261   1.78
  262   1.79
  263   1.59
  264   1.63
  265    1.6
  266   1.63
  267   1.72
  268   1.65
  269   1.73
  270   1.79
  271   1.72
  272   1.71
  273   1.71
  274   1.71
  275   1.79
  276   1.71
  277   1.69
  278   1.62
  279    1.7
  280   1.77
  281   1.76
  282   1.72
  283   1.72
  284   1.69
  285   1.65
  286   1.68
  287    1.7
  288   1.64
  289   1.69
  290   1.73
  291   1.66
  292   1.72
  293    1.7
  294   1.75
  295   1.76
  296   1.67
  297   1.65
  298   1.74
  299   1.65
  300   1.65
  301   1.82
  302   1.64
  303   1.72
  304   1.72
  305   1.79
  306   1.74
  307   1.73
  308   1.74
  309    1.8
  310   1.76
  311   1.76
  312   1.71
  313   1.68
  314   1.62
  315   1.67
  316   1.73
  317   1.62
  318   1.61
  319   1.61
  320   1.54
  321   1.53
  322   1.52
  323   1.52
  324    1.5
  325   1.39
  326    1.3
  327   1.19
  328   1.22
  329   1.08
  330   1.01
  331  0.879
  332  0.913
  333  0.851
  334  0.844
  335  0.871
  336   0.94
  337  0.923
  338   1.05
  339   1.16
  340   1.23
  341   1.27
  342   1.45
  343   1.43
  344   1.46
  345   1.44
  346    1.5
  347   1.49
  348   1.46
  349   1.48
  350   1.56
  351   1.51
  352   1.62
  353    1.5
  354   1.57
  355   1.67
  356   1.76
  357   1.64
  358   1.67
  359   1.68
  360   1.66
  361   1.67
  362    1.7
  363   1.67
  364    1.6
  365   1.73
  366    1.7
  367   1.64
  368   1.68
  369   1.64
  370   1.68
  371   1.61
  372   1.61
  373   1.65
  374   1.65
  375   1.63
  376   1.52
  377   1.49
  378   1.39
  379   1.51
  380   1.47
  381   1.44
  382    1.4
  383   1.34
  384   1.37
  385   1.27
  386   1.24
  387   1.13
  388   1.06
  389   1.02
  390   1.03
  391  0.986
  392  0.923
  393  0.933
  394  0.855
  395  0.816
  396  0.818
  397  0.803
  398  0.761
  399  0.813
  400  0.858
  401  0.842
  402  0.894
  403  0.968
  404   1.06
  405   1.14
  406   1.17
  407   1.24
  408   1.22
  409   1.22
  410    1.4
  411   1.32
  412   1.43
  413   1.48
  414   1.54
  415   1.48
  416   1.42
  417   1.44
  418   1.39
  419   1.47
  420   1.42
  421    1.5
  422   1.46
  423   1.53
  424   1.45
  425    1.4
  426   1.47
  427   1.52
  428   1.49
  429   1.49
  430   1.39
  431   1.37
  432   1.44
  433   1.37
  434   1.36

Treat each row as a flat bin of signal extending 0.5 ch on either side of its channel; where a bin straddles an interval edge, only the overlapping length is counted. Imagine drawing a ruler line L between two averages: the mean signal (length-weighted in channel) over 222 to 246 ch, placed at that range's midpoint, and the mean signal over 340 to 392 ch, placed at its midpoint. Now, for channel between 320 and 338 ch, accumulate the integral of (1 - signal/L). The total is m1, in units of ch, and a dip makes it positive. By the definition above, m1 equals 4.5 ch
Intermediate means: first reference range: 1.67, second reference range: 1.49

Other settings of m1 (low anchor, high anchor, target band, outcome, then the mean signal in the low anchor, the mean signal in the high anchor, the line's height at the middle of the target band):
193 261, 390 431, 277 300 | -2.7 ch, 1.67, 1.22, 1.52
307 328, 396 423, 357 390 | -3.5 ch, 1.58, 1.22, 1.36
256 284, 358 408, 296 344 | 2.9 ch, 1.71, 1.3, 1.53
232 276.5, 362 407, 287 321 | -3.5 ch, 1.7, 1.27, 1.54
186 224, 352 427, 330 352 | 3.1 ch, 1.62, 1.36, 1.43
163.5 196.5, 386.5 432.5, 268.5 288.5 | -4.9 ch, 1.5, 1.21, 1.38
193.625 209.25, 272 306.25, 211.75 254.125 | -1.1 ch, 1.61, 1.71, 1.64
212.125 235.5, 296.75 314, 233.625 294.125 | 0.0 ch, 1.68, 1.72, 1.7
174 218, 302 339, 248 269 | -3.1 ch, 1.57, 1.42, 1.49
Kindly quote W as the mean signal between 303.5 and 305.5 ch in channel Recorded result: 1.75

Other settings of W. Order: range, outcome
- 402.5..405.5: 1.06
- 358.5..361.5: 1.67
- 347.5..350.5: 1.5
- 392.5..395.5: 0.868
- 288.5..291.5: 1.69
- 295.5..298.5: 1.69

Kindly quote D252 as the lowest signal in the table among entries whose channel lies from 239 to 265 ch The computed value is 1.59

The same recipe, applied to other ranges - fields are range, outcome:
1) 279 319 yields 1.61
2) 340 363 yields 1.23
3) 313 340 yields 0.844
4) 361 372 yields 1.6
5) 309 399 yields 0.761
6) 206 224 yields 1.57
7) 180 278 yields 1.41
